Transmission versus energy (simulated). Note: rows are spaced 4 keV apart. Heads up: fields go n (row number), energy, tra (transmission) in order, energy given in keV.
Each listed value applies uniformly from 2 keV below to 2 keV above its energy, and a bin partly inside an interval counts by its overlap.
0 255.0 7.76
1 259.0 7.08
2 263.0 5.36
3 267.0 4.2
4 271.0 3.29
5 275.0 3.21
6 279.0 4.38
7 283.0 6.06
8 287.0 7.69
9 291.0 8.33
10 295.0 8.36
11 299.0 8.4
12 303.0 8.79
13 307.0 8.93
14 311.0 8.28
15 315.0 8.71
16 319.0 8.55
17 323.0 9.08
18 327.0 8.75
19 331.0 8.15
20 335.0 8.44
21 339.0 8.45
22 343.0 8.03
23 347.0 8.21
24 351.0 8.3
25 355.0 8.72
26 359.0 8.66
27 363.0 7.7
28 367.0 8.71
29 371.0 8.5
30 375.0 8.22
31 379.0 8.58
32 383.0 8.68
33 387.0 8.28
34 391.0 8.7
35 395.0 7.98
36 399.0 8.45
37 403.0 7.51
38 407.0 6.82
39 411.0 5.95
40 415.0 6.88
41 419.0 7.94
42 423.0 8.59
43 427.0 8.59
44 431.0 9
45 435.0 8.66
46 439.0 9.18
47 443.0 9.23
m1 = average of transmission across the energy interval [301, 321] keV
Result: 8.65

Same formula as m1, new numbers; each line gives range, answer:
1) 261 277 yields 4.02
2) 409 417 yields 6.42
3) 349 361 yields 8.56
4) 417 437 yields 8.56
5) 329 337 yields 8.29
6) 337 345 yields 8.24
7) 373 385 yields 8.49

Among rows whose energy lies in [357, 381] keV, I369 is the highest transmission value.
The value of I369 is 8.71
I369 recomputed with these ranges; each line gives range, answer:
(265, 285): 6.06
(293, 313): 8.93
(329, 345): 8.45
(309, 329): 9.08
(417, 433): 9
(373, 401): 8.7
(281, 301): 8.4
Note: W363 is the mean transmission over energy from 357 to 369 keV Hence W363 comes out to 8.36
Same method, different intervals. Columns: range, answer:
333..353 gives 8.29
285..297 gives 8.13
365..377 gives 8.48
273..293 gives 5.93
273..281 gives 3.79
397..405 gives 7.98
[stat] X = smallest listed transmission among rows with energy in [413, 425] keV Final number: 6.88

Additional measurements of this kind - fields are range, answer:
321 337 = 8.15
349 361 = 8.3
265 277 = 3.21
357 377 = 7.7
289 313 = 8.28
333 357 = 8.03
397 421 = 5.95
